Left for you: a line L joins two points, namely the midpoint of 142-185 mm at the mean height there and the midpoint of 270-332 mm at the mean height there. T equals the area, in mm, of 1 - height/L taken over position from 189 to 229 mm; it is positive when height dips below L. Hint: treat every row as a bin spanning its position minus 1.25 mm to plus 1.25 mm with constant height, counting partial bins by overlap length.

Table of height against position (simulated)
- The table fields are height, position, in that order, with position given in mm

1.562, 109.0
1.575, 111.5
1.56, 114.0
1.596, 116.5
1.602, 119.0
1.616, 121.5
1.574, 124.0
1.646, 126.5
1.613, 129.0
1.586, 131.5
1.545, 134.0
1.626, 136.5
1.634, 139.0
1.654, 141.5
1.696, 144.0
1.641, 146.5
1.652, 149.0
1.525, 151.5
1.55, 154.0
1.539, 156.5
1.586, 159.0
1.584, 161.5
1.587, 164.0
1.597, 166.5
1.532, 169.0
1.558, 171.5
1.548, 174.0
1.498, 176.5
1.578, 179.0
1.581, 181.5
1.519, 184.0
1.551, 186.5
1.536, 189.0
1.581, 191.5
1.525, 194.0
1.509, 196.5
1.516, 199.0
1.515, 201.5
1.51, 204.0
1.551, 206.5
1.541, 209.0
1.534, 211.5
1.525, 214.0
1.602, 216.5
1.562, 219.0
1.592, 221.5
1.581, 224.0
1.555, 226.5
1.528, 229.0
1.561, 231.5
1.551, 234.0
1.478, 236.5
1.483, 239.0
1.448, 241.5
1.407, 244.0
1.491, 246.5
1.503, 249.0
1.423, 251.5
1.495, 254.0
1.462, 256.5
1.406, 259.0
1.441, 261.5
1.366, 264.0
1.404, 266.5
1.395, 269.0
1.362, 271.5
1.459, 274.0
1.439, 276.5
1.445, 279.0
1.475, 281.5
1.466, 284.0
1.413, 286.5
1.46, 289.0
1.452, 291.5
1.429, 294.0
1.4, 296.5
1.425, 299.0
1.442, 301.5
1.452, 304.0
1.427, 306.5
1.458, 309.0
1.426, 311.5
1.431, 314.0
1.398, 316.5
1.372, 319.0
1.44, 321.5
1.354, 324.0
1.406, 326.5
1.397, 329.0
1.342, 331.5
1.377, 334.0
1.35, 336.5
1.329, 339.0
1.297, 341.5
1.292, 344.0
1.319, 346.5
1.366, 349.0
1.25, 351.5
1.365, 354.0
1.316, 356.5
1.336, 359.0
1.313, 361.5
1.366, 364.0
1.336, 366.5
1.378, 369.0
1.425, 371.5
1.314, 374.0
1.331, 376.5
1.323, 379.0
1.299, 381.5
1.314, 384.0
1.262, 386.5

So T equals -0.52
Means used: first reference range 1.58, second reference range 1.42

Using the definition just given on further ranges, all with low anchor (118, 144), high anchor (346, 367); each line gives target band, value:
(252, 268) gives 0.26 mm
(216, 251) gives -0.84 mm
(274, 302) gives -0.50 mm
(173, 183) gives 0.03 mm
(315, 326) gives -0.14 mm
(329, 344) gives 0.17 mm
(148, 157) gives 0.12 mm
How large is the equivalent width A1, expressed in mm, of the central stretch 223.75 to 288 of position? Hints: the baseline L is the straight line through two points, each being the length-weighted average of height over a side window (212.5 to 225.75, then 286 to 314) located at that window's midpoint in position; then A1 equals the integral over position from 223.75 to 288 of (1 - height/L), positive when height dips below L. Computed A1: 2.1 mm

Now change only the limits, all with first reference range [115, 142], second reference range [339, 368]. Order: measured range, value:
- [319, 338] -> -0.3 mm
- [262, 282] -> 0.1 mm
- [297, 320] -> -0.7 mm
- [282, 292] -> -0.3 mm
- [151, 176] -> 0.0 mm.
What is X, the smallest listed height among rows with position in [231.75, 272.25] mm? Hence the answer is 1.362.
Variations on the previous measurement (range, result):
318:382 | 1.25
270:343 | 1.297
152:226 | 1.498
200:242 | 1.448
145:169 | 1.525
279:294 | 1.413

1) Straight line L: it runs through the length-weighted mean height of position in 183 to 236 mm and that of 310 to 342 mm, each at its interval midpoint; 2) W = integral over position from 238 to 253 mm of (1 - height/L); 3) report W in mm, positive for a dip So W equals 0.34 mm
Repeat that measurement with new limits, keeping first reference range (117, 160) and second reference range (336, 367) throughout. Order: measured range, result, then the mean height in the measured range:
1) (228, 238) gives -0.3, 1.53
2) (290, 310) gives -0.6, 1.44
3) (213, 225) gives -0.6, 1.57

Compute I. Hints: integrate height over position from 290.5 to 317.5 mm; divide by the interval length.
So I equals 1.43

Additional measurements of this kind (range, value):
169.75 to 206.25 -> 1.54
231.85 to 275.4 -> 1.45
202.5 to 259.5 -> 1.51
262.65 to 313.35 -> 1.43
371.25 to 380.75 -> 1.34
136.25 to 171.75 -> 1.6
